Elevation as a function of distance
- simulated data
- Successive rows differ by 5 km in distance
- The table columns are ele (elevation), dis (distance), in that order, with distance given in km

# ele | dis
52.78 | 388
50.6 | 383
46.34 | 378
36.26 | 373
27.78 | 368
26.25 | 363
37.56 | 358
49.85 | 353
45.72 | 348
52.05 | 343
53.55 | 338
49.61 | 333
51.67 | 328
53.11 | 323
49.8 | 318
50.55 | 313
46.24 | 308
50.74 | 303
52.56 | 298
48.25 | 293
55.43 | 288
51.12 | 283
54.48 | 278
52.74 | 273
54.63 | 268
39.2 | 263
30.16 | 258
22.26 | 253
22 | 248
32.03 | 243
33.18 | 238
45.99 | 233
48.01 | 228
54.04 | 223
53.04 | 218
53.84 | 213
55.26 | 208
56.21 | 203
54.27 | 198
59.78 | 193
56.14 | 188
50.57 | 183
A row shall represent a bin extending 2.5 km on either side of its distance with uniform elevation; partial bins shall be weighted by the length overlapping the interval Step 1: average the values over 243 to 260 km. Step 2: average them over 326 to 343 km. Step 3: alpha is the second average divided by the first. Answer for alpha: 2.0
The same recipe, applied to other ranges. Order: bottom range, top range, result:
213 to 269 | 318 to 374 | 1.12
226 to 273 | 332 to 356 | 1.34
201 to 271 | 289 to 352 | 1.18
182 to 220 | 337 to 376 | 0.74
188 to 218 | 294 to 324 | 0.90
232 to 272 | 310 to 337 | 1.45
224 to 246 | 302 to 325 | 1.24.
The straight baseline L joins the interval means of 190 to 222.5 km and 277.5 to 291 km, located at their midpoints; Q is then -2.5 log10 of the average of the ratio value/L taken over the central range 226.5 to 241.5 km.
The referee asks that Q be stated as 0.30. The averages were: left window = 55.3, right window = 53.4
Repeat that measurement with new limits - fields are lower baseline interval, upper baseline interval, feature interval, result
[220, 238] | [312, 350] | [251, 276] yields 0.20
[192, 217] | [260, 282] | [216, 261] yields 0.37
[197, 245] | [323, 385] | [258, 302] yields -0.07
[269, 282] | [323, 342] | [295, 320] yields 0.06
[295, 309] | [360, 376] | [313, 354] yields -0.24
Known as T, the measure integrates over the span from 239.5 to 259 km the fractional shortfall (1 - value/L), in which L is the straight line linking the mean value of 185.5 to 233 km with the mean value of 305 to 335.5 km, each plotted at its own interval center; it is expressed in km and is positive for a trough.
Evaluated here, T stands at 9.6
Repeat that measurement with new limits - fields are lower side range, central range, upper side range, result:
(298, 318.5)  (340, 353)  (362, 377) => -3.6 km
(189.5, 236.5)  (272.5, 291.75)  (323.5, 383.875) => -1.8 km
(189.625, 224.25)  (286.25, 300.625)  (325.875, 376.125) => -1.2 km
